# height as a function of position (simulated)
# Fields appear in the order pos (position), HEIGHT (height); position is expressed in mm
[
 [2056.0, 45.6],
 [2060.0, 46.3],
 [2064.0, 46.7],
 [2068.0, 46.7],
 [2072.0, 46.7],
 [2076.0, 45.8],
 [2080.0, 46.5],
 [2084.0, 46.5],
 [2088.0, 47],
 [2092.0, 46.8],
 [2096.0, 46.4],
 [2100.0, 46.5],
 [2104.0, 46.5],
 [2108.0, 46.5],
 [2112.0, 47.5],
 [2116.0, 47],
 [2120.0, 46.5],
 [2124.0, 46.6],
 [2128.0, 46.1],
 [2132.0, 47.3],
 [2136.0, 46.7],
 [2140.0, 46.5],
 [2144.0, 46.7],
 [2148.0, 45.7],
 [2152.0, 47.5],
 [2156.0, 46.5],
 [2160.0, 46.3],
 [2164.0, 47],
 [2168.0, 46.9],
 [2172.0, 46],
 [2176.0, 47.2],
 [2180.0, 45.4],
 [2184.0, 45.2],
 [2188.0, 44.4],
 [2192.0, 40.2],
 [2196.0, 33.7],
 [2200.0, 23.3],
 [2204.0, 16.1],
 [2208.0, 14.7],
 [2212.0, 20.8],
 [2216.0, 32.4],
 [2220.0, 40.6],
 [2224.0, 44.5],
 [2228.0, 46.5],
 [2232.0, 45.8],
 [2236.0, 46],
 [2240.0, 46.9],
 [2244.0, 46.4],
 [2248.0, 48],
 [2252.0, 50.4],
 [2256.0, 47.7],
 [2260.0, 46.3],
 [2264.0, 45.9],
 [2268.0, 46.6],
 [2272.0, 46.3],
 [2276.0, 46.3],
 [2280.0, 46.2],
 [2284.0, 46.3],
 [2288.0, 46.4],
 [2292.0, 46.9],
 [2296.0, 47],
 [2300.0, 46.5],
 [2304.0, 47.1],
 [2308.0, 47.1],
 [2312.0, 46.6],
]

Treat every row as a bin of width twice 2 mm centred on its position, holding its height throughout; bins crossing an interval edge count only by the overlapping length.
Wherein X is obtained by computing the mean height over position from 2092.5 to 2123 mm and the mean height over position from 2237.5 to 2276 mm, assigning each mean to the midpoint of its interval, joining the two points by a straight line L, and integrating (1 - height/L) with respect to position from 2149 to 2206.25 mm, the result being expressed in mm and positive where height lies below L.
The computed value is 7.08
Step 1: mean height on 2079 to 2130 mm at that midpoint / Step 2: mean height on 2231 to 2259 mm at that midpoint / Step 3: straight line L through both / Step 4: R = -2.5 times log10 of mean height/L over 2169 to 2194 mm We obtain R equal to 0.05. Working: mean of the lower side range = 46.6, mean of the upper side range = 47.3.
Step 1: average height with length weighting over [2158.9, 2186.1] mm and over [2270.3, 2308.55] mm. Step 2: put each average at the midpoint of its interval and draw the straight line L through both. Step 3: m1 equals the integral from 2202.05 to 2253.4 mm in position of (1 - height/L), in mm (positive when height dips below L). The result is 9.0 mm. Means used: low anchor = 46.3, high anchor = 46.6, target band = 38.3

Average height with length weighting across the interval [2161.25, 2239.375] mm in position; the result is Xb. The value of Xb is 38.5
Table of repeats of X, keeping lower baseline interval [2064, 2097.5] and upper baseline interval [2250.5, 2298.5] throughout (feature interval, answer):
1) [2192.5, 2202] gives 3.3 mm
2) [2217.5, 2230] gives 0.9 mm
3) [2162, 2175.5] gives 0.0 mm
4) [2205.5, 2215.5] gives 5.7 mm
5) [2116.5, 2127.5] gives 0.0 mm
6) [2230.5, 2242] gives 0.1 mm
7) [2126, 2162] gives 0.0 mm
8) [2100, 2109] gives 0.0 mm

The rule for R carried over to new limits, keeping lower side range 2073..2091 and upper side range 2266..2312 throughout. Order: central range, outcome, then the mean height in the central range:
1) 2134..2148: 0.00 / 46.5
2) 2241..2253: -0.03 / 48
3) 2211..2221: 0.43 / 31.4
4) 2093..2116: -0.01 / 46.7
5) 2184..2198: 0.16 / 40.3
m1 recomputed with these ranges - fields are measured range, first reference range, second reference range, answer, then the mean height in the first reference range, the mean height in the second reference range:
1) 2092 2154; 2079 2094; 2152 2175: 0.0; 46.7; 46.7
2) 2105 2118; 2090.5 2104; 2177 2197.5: -0.3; 46.5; 42.2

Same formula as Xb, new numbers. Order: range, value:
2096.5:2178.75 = 46.7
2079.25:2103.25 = 46.6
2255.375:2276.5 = 46.5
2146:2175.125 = 46.6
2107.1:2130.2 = 46.7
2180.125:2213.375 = 30.8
